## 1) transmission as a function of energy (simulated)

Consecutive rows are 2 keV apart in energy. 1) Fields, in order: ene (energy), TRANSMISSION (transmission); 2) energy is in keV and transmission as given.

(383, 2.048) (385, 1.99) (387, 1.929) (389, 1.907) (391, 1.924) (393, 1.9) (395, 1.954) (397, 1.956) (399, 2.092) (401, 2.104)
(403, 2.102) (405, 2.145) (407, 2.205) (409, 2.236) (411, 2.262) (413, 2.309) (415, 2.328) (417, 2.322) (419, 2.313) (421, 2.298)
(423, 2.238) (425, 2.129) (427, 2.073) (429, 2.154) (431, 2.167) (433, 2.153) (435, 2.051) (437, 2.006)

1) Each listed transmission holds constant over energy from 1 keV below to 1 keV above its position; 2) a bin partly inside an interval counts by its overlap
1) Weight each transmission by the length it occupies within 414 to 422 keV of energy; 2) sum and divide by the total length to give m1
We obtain 2.32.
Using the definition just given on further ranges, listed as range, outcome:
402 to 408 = 2.15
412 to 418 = 2.32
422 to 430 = 2.15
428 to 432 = 2.16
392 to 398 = 1.94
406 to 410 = 2.22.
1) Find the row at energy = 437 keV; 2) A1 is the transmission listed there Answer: 2.006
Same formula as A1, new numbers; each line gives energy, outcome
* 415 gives 2.328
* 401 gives 2.104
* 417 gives 2.322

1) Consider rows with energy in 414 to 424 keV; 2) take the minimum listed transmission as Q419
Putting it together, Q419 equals 2.238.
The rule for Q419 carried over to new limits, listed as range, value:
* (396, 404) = 1.956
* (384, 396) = 1.9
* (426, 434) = 2.073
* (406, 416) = 2.205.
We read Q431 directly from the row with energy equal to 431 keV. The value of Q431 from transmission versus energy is 2.167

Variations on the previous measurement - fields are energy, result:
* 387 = 1.929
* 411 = 2.262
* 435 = 2.051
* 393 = 1.9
